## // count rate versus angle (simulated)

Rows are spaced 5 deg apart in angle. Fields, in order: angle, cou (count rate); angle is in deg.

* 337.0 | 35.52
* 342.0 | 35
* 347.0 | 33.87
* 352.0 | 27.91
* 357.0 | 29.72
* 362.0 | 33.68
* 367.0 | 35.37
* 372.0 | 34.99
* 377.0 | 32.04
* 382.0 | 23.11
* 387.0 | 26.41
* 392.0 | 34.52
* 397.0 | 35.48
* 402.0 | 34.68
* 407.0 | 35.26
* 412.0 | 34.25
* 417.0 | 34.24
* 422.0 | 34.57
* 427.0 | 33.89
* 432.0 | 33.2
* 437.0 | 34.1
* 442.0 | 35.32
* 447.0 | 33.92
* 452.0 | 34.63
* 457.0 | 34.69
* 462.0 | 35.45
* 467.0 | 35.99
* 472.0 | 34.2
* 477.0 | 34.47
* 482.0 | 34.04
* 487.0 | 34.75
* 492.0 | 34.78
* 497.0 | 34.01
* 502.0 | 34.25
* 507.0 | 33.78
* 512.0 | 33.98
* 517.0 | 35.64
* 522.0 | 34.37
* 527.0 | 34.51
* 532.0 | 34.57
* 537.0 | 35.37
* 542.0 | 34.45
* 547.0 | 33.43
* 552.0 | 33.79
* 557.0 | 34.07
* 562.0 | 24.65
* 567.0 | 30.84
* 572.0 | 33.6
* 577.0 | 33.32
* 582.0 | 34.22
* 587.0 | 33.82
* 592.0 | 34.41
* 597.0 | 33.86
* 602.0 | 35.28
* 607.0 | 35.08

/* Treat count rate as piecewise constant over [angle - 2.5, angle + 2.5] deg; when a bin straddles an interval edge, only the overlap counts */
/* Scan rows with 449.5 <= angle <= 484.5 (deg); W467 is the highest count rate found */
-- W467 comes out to 35.99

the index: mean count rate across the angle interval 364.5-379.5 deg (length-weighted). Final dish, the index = 34.1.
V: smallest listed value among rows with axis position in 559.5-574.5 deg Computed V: 24.65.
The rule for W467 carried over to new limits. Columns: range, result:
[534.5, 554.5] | 35.37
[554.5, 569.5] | 34.07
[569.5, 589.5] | 34.22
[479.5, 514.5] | 34.78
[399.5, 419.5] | 35.26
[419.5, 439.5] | 34.57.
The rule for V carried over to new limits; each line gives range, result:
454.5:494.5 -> 34.04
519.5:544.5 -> 34.37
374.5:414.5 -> 23.11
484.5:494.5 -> 34.75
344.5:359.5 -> 27.91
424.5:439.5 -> 33.2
